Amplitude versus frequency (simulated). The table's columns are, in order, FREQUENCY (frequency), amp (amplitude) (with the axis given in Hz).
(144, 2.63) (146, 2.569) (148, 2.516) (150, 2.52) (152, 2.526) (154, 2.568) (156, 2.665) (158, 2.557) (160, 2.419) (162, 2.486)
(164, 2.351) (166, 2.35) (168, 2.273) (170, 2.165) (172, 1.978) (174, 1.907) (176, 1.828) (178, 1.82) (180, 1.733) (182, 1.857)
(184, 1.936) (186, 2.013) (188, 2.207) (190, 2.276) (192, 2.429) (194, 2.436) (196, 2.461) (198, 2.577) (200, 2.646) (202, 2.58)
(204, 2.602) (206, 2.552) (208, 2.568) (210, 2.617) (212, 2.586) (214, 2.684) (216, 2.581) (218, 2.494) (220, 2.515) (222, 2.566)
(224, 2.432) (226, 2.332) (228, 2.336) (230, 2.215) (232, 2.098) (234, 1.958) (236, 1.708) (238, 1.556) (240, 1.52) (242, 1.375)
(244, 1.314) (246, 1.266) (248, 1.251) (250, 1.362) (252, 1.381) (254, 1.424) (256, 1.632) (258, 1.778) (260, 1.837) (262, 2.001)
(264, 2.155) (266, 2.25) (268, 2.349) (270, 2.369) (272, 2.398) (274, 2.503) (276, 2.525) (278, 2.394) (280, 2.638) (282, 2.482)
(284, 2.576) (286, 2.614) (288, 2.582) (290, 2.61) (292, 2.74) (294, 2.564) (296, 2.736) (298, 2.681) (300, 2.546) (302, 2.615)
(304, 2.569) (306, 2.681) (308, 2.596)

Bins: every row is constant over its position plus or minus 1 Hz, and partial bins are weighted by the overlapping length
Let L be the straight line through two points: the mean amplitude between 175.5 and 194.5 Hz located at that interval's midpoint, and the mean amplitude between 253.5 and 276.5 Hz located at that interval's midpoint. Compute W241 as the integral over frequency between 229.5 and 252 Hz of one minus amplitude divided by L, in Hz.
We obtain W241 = 5.5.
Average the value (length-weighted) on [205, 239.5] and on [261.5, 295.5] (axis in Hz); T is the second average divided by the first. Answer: 1.06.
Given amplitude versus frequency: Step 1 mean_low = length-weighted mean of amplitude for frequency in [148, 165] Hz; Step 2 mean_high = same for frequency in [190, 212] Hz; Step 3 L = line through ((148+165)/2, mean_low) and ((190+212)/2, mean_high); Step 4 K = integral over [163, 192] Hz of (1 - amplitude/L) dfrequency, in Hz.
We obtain 5.3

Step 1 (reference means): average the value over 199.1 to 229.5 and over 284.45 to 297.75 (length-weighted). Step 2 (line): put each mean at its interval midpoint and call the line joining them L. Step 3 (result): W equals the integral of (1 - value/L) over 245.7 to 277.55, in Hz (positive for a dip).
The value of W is 8.26 Hz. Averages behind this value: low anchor 2.53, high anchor 2.64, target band 1.93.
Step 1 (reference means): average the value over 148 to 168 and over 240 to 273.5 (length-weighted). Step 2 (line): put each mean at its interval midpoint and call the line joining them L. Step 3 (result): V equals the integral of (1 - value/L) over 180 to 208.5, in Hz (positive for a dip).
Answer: -1.68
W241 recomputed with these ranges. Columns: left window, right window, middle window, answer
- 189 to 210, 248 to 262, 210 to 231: -3.1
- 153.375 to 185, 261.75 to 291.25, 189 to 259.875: 5.8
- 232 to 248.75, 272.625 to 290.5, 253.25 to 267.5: 1.0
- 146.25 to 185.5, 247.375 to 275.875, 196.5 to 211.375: -3.3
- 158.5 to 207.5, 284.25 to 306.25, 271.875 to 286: 0.3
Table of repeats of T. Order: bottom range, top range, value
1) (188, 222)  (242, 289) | 0.80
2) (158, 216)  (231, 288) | 0.85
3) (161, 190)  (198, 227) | 1.23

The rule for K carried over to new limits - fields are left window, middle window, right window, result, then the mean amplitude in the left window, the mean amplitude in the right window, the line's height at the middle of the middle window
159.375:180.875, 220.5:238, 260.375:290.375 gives 0.8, 2.12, 2.41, 2.28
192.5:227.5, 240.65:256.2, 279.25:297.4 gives 7.3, 2.54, 2.62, 2.58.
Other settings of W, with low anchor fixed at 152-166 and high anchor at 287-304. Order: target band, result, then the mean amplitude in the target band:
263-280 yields 1.46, 2.38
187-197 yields 0.66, 2.36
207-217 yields -0.23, 2.61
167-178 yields 2.19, 2.01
